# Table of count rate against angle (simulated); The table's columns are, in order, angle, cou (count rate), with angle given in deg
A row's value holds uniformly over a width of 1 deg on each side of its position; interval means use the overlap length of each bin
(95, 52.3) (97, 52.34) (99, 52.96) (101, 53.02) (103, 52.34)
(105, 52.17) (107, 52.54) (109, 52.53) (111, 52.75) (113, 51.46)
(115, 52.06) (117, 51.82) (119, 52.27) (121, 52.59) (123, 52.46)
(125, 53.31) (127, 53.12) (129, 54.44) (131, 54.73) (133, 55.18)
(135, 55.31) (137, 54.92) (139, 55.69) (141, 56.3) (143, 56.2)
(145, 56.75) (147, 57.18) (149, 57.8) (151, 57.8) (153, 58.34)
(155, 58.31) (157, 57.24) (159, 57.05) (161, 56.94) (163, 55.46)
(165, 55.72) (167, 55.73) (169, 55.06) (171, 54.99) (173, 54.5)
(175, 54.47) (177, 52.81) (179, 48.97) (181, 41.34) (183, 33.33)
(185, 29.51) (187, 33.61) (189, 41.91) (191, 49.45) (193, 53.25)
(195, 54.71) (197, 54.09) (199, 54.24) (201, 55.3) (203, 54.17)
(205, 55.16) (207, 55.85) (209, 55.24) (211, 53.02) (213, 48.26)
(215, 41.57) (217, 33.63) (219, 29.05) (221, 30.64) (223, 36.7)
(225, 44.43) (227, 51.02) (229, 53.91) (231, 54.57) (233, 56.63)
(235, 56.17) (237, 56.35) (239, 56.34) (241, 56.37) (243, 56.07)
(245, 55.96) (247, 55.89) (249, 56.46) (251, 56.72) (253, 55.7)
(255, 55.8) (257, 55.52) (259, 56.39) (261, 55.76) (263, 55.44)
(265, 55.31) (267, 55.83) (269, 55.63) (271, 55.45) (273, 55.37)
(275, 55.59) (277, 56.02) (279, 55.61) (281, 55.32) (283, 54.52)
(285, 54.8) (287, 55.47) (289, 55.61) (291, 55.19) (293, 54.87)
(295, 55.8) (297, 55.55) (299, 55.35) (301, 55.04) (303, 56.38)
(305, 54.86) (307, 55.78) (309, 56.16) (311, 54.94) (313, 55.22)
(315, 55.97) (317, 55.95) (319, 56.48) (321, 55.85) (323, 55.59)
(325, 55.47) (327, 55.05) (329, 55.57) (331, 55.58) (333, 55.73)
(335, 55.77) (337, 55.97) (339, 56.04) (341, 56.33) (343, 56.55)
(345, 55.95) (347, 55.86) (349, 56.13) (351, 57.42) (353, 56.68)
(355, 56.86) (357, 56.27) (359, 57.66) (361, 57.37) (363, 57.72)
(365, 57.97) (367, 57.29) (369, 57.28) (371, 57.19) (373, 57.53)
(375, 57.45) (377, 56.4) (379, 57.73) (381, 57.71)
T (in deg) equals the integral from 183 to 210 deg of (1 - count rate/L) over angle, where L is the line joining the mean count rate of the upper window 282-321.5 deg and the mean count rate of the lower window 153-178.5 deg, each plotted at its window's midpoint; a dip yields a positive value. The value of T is 3.2 deg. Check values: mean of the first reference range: 55.7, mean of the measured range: 49.1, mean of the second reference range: 55.5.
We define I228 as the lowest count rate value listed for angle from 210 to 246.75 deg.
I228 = 29.05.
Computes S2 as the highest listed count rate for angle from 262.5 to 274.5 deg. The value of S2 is 55.83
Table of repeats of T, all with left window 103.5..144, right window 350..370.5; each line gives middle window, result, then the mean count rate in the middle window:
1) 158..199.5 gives 3.5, 49.8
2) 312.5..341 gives 0.5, 55.8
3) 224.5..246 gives 0.3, 54.6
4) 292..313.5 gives 0.3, 55.5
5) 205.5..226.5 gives 4.5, 43.3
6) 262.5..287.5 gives 0.2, 55.4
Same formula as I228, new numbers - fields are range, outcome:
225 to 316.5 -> 44.43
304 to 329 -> 54.86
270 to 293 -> 54.52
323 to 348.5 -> 55.05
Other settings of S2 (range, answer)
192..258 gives 56.72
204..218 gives 55.85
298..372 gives 57.97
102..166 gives 58.34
